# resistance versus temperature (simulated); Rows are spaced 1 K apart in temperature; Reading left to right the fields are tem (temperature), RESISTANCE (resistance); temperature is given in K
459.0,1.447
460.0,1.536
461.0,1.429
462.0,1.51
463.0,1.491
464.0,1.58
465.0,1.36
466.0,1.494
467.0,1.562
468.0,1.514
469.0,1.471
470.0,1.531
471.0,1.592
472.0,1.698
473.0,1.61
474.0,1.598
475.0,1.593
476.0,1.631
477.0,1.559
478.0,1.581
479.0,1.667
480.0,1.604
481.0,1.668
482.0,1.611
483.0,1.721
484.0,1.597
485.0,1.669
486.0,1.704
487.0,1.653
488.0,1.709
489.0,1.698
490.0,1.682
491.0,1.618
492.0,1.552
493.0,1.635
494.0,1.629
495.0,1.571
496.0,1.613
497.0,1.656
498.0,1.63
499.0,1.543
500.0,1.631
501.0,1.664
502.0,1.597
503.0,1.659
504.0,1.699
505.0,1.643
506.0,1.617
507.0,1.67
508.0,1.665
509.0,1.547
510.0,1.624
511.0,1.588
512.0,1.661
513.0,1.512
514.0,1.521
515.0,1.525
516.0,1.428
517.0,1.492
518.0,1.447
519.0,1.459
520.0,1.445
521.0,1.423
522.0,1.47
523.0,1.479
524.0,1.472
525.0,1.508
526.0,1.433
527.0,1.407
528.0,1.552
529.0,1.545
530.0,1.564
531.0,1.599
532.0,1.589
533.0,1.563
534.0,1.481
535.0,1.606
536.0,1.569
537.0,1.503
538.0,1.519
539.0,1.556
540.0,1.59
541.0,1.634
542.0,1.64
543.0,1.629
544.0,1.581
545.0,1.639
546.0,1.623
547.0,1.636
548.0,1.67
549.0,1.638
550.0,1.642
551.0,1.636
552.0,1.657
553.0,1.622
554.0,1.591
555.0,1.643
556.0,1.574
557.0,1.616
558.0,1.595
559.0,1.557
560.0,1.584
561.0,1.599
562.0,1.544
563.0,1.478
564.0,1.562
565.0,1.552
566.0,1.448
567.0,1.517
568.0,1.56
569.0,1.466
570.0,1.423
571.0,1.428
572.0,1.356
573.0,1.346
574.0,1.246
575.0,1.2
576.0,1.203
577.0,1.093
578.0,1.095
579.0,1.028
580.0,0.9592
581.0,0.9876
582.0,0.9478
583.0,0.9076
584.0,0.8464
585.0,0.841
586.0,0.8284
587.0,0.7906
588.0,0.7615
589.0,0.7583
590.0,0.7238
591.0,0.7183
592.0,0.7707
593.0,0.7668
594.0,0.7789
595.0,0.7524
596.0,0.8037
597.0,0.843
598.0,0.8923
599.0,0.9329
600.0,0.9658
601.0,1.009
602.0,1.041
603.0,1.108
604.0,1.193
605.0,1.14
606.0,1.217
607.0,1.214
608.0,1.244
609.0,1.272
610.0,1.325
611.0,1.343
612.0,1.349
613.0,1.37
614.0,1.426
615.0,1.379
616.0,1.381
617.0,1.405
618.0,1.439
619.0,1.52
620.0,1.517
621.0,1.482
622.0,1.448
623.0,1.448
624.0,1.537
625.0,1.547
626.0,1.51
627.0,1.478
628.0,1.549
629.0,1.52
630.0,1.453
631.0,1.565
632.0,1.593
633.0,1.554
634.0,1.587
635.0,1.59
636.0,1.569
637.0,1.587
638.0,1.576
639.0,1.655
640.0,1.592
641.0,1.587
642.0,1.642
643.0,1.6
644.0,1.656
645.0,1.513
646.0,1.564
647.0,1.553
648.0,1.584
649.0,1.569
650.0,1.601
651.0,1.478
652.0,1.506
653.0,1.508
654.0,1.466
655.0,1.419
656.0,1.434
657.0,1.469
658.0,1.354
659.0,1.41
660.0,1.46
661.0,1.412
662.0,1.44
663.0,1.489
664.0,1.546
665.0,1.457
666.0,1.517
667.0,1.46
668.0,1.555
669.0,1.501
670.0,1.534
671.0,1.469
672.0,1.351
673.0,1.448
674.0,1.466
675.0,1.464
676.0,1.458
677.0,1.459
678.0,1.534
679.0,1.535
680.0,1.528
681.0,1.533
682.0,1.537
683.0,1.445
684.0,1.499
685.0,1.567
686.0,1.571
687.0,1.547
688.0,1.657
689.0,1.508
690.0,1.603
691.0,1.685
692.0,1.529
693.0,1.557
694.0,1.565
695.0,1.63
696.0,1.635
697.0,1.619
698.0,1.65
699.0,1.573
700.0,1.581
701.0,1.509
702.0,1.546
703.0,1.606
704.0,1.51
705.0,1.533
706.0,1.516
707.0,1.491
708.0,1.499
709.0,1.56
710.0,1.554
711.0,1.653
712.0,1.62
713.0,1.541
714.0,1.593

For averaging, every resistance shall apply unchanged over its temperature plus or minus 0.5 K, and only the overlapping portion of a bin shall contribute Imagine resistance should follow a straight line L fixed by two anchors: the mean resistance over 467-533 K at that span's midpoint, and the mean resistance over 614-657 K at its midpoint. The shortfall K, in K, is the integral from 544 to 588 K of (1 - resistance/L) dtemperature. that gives 5.23 K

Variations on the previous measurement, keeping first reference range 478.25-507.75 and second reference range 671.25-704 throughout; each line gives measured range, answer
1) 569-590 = 7.1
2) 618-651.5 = 0.4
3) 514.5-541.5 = 1.8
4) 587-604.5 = 7.9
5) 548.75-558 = -0.1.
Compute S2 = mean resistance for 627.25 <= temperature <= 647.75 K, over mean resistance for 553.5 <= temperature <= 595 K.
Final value 1.3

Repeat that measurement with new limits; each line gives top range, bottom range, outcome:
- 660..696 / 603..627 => 1.10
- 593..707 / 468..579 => 0.93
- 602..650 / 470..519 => 0.91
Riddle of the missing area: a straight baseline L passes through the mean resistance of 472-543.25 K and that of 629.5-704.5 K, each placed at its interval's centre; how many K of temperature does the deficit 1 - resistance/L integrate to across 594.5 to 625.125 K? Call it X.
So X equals 6.1 K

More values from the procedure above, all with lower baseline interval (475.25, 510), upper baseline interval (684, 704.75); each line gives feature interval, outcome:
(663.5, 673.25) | 0.6 K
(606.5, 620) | 2.0 K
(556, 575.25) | 1.6 K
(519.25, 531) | 1.0 K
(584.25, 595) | 5.6 K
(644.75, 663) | 1.2 K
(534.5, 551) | 0.2 K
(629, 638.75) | 0.2 K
